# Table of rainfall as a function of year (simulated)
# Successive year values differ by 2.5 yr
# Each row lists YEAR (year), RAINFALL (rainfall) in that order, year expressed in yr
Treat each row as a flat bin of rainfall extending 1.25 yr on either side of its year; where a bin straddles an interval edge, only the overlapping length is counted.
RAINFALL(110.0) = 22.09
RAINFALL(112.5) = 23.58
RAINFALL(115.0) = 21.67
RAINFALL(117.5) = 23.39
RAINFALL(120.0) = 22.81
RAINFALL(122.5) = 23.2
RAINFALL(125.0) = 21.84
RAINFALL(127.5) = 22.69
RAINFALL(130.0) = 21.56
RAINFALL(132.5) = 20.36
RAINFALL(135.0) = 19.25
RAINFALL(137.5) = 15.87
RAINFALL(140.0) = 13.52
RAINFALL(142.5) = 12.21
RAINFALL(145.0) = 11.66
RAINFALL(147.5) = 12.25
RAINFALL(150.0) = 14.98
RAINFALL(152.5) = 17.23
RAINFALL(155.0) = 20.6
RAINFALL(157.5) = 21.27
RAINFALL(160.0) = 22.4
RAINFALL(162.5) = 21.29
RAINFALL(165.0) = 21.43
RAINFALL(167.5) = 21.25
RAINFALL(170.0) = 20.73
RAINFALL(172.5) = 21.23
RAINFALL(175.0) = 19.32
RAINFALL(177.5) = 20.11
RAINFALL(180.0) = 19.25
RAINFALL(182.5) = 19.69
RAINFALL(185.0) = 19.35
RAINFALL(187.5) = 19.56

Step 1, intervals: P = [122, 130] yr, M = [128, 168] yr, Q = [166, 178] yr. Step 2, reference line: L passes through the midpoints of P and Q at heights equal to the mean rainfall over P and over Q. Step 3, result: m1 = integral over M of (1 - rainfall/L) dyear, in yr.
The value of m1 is 6.5 yr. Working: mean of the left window 22.4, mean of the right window 20.6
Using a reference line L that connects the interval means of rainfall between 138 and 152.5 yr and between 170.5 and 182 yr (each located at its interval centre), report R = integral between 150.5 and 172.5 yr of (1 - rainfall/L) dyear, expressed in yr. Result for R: -4.9 yr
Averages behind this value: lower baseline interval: 13.4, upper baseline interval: 20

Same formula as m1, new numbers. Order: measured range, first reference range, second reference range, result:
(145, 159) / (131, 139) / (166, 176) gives 1.9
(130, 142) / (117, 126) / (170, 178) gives 2.6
